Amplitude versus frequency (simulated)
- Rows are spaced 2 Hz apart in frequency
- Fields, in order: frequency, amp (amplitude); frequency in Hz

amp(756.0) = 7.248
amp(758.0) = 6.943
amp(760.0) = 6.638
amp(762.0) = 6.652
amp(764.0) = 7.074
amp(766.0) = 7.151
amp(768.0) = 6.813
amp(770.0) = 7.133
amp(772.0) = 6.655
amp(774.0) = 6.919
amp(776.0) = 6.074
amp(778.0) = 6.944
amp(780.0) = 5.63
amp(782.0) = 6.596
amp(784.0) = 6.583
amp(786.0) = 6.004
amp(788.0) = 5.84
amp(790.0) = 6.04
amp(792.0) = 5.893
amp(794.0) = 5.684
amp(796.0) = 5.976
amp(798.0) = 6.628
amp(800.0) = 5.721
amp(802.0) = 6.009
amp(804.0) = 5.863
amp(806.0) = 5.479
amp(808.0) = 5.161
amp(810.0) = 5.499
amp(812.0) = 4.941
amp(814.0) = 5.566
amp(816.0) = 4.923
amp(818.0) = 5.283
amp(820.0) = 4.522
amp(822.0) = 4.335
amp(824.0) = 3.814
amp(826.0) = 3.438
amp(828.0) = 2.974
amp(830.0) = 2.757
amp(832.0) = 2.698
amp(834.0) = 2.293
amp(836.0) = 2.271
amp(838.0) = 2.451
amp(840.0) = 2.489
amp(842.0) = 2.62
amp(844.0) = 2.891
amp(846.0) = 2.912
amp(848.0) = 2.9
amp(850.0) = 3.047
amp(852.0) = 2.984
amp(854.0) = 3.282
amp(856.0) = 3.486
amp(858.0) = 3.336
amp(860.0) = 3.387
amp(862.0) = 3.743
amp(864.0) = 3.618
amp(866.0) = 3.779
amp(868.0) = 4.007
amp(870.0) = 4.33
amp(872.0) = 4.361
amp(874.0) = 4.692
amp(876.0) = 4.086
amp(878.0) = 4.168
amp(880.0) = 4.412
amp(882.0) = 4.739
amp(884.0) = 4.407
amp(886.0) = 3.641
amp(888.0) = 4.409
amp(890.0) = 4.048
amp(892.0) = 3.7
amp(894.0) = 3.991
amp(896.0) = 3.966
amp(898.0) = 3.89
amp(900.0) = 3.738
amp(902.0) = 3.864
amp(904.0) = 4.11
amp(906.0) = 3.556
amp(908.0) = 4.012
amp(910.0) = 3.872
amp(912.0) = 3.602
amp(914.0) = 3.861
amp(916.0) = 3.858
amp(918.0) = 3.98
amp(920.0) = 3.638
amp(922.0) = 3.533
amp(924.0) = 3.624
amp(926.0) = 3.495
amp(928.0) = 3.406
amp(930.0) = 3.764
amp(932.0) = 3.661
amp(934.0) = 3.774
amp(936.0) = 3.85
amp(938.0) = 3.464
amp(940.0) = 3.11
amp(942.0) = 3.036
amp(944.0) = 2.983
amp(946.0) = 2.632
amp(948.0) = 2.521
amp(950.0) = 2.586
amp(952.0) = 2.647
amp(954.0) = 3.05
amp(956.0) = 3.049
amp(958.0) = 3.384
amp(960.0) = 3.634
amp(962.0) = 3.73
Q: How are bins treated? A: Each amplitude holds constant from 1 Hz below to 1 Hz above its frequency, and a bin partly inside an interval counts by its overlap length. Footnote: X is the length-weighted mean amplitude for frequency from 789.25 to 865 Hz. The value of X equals 4.12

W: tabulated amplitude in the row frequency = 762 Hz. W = 6.652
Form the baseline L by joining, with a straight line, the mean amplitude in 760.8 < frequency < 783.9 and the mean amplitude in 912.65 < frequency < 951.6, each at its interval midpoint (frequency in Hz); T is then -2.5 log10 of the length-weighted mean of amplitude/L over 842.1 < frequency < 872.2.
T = 0.39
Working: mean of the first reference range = 6.69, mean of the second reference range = 3.4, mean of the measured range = 3.42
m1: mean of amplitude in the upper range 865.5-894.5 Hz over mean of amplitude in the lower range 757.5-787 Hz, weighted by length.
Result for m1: 0.63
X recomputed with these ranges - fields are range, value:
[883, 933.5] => 3.82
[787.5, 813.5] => 5.74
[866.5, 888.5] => 4.28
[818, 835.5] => 3.43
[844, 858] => 3.1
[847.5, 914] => 3.86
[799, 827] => 5.04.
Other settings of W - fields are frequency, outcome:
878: 4.168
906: 3.556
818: 5.283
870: 4.33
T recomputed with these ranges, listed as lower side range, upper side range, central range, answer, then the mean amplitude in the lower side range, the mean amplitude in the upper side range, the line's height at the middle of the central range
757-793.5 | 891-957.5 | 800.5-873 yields 0.35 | 6.52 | 3.51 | 5.28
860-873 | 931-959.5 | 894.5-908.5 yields -0.09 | 3.93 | 3.13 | 3.57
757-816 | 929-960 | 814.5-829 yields 0.29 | 6.19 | 3.18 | 5.52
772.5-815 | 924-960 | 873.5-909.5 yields 0.02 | 5.96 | 3.22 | 4.16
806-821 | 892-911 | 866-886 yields -0.01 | 5.15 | 3.88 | 4.25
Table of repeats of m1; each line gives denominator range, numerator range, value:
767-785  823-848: 0.43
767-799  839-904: 0.59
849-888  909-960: 0.87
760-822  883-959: 0.59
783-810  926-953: 0.54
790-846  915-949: 0.78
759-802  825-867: 0.47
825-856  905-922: 1.34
